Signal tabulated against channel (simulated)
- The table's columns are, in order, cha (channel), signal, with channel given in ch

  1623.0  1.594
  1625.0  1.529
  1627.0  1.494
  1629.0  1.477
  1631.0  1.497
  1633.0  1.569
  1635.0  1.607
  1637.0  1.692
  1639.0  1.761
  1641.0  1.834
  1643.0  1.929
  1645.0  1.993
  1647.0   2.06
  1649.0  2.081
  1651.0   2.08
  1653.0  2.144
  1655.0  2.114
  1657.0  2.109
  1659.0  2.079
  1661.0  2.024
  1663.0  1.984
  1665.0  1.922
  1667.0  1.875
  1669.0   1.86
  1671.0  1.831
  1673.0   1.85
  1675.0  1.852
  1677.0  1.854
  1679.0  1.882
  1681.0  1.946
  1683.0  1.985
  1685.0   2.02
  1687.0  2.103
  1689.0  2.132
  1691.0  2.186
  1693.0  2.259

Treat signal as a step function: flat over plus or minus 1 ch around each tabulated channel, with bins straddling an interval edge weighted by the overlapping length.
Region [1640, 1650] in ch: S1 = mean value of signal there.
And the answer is 1.98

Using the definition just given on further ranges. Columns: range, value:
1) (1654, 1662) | 2.08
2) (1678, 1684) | 1.94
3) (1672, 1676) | 1.85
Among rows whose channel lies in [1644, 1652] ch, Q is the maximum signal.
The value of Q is 2.081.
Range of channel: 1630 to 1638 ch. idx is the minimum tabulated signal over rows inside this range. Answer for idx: 1.497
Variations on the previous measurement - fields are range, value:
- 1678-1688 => 1.882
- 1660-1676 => 1.831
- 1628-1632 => 1.477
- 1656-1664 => 1.984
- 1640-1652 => 1.834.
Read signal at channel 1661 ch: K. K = 2.024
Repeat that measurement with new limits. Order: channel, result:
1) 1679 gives 1.882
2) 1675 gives 1.852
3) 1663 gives 1.984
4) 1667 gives 1.875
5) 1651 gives 2.08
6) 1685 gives 2.02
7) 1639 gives 1.761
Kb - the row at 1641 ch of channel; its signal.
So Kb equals 1.834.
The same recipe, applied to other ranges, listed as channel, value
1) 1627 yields 1.494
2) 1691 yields 2.186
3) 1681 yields 1.946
